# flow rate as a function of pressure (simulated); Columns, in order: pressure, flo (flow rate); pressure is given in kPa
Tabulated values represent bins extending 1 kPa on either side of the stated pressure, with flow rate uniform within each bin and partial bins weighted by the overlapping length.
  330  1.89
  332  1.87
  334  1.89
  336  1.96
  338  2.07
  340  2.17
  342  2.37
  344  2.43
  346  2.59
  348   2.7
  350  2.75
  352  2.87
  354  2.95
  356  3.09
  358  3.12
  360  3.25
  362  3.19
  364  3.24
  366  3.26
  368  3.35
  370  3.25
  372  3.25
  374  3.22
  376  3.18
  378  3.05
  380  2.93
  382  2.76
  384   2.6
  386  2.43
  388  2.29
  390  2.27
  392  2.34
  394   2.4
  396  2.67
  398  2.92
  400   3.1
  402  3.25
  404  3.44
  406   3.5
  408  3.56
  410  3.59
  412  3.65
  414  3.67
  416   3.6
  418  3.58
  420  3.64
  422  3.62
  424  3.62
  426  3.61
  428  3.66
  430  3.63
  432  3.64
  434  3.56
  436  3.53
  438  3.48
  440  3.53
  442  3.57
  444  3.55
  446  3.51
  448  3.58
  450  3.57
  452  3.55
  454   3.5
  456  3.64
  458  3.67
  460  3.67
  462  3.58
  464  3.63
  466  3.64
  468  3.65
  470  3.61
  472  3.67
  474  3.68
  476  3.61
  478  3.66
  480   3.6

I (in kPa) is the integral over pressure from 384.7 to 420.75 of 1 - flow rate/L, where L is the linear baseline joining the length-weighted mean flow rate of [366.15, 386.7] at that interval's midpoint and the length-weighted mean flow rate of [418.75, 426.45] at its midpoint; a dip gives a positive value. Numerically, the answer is 3.0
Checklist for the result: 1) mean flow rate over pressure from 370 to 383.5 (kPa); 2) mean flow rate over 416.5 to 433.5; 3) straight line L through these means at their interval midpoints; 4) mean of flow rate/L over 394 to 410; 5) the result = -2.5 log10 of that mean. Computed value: 0.060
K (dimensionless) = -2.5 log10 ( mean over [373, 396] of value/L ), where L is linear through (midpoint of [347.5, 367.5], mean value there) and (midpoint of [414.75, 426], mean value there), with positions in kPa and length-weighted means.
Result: 0.22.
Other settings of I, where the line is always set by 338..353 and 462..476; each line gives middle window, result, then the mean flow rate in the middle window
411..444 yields -3.41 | 3.6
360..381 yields -3.44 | 3.19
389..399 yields 1.49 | 2.52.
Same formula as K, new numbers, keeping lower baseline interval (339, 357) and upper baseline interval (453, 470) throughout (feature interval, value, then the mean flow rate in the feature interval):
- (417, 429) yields -0.10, 3.62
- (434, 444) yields -0.03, 3.53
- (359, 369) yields -0.17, 3.26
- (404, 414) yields -0.13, 3.57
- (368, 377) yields -0.13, 3.24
